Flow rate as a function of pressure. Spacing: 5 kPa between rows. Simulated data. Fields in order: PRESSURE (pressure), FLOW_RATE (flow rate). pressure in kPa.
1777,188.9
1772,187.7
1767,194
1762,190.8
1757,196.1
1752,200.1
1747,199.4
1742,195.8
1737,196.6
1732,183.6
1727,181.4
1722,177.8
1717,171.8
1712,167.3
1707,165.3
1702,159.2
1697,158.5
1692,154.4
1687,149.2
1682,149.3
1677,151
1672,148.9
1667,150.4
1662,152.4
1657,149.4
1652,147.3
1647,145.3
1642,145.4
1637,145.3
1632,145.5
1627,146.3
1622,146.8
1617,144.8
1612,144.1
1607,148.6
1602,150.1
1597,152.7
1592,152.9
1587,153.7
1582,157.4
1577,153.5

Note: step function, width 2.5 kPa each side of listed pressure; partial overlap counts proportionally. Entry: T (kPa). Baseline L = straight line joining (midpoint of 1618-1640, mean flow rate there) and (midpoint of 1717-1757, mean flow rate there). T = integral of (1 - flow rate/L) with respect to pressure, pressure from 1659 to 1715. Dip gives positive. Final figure 4.72 kPa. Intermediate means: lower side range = 146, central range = 155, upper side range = 190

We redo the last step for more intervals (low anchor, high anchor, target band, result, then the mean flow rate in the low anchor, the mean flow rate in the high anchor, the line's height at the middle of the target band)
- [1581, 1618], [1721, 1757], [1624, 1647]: 2.2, 150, 192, 161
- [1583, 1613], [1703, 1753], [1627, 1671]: 4.3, 151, 183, 163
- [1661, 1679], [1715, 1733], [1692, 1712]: 0.7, 151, 178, 167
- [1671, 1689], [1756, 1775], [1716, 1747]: -2.0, 150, 192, 175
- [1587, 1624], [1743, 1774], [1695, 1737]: 2.3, 149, 195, 182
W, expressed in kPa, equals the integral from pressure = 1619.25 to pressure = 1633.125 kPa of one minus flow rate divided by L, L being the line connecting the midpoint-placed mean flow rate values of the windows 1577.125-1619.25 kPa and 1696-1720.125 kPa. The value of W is 0.7 kPa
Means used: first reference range 151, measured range 146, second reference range 165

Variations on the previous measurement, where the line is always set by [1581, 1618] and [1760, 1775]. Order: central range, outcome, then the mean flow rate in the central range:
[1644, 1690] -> 4.8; 149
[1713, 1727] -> 0.3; 175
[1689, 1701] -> 1.2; 156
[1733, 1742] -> -0.5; 194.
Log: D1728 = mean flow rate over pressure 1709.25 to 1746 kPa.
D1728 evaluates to 183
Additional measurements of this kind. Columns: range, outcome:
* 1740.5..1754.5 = 199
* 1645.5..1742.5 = 162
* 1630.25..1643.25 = 145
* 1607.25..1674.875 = 147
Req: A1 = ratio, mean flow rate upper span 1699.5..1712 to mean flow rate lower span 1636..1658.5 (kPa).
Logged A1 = 1.1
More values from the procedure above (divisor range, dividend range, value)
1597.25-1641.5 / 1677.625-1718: 1.08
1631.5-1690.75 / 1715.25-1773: 1.28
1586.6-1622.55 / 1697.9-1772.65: 1.23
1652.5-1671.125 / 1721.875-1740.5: 1.24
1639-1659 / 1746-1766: 1.34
